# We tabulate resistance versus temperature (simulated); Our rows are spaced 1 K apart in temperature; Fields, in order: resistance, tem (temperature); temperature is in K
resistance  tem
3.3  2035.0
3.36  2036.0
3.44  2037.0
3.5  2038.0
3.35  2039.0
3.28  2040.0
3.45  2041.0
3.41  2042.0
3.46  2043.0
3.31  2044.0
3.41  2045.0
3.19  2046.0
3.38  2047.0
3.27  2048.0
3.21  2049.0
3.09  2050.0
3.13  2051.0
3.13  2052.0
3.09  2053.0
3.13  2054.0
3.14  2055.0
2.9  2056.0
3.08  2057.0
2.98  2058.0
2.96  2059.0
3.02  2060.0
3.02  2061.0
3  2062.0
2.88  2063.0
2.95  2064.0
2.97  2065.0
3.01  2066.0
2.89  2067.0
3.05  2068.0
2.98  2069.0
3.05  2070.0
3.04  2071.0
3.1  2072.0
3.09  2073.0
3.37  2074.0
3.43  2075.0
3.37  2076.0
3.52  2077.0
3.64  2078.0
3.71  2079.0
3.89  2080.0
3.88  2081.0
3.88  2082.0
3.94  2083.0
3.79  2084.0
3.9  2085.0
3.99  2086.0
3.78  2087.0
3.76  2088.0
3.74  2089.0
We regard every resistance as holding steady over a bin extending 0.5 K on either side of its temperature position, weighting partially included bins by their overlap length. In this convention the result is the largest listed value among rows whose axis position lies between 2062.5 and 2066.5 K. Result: 3.01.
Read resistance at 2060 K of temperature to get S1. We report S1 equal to 3.02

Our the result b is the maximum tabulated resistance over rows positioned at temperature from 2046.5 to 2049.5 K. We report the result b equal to 3.38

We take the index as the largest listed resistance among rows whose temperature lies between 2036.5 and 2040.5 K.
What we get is 3.5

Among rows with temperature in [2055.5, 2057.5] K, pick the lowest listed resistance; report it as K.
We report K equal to 2.9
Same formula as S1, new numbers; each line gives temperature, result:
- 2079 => 3.71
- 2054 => 3.13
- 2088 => 3.76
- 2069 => 2.98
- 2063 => 2.88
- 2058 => 2.98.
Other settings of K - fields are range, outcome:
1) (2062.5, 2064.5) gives 2.88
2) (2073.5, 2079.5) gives 3.37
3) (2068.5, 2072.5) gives 2.98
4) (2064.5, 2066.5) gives 2.97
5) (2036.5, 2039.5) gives 3.35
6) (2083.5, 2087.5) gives 3.78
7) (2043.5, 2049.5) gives 3.19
